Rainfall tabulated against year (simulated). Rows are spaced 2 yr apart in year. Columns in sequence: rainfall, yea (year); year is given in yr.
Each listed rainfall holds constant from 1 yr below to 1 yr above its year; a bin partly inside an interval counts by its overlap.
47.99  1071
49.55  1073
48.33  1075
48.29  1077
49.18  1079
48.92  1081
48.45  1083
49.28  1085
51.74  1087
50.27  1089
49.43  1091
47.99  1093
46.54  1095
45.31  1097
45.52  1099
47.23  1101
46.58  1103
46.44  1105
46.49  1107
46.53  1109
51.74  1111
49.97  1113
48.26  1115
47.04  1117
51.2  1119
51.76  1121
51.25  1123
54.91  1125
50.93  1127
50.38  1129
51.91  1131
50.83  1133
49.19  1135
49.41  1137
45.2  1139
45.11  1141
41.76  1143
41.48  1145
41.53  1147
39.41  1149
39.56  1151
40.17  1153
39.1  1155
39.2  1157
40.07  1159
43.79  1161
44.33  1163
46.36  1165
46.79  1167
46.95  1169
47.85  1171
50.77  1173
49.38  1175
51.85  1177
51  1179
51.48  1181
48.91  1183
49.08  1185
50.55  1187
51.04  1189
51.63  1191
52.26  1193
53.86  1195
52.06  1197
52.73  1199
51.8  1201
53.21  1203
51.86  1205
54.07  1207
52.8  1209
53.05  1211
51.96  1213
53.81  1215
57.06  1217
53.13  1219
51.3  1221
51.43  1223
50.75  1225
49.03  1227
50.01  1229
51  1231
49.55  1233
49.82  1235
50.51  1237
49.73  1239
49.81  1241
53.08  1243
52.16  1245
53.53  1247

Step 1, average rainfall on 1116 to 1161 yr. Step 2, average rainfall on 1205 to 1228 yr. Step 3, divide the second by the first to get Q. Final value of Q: 1.14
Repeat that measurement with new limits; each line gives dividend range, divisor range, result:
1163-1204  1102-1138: 1.01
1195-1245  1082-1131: 1.06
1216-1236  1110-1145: 1.04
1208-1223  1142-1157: 1.32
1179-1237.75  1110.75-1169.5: 1.12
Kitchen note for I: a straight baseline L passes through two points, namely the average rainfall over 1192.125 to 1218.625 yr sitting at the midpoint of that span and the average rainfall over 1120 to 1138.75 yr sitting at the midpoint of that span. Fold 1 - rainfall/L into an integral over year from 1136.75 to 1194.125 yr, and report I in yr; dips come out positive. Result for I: 6.6 yr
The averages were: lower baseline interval 50.9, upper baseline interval 53.1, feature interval 46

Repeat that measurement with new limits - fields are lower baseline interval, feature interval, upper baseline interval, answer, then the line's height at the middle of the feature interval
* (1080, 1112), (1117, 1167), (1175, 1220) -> 4.0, 49.9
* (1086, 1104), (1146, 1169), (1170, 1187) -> 3.5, 49.5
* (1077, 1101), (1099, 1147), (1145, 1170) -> -3.2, 45.3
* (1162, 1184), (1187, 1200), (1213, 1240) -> -0.6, 49.7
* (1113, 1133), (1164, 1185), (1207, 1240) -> 0.9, 51.2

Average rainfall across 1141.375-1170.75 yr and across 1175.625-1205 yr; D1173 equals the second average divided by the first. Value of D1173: 1.22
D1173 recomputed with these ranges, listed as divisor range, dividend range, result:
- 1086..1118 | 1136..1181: 0.93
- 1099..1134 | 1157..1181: 0.95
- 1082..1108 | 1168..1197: 1.06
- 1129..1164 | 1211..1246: 1.17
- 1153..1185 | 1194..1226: 1.14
